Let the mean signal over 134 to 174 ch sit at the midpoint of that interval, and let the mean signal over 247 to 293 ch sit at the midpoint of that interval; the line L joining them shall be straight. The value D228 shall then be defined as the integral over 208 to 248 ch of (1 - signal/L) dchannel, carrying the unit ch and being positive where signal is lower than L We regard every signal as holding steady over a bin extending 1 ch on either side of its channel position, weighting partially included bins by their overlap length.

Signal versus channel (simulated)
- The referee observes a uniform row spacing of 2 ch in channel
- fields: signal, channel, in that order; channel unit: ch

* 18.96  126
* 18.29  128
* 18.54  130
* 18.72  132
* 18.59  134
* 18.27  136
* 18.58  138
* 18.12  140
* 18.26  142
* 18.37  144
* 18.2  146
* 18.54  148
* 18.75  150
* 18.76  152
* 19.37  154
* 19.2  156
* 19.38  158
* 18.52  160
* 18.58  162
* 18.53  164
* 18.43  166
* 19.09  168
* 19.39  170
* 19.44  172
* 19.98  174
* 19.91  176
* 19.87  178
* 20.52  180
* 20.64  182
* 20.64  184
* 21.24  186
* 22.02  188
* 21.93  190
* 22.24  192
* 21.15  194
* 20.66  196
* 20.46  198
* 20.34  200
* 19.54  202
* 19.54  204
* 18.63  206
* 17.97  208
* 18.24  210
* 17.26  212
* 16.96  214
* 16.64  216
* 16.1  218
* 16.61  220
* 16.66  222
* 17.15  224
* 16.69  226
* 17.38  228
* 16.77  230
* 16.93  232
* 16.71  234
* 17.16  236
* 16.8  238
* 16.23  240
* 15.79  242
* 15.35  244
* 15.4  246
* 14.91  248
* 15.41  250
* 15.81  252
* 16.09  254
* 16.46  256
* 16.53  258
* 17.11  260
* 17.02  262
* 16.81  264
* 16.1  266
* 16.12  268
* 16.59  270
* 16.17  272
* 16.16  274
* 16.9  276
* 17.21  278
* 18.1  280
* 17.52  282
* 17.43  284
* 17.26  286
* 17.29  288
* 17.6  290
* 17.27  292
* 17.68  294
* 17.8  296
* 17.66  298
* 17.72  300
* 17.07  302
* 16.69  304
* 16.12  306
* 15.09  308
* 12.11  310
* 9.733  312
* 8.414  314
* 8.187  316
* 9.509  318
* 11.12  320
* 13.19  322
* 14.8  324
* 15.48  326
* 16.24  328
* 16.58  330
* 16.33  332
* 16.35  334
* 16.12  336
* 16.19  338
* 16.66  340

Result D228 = 1.8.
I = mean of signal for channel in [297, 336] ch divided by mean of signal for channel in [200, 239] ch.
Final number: 0.81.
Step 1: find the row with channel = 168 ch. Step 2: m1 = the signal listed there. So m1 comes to 19.09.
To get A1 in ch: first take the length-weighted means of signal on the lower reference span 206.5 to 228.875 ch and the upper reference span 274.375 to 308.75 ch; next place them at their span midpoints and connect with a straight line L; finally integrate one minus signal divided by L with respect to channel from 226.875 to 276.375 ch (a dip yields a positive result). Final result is 2.3 ch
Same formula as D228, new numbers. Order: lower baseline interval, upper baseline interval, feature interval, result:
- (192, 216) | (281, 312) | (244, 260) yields 1.8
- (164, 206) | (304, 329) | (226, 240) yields 0.5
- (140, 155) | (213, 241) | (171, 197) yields -4.5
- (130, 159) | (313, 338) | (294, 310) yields -2.6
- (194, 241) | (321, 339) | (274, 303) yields -1.7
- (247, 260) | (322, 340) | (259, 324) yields 1.7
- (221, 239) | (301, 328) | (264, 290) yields -3.9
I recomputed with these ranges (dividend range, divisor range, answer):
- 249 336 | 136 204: 0.80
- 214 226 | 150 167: 0.88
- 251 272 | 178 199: 0.78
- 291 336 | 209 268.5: 0.89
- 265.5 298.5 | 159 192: 0.86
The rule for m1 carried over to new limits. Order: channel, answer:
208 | 17.97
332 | 16.33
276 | 16.9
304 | 16.69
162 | 18.58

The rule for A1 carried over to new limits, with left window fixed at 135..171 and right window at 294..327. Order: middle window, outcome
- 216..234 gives -0.3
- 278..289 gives -2.1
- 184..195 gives -2.5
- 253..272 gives -1.4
